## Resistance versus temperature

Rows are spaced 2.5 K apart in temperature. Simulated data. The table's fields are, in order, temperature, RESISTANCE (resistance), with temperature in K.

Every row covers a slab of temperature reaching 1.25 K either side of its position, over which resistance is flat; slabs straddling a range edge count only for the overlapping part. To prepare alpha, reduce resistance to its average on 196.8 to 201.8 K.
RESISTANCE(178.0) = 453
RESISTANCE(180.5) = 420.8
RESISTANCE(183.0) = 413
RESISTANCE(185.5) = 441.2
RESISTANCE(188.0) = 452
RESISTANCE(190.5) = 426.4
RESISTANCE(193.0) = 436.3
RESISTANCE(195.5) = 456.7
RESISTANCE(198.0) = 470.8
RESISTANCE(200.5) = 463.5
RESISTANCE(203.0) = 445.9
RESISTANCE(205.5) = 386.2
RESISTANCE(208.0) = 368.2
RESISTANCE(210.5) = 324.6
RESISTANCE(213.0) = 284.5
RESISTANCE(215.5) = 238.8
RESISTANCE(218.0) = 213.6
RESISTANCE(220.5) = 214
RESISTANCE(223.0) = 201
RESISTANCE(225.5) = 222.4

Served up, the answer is 467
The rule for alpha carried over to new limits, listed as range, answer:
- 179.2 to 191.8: 431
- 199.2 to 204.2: 455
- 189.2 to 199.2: 447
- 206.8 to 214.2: 326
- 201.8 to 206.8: 415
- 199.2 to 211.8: 398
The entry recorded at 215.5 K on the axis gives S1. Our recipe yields 238.8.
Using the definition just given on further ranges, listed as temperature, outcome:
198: 470.8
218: 213.6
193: 436.3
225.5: 222.4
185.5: 441.2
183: 413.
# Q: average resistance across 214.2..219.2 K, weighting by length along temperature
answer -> 227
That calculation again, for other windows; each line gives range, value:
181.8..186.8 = 427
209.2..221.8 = 255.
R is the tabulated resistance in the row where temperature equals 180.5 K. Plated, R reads 420.8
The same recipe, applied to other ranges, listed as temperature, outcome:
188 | 452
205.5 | 386.2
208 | 368.2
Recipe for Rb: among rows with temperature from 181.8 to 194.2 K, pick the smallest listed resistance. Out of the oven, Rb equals 413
